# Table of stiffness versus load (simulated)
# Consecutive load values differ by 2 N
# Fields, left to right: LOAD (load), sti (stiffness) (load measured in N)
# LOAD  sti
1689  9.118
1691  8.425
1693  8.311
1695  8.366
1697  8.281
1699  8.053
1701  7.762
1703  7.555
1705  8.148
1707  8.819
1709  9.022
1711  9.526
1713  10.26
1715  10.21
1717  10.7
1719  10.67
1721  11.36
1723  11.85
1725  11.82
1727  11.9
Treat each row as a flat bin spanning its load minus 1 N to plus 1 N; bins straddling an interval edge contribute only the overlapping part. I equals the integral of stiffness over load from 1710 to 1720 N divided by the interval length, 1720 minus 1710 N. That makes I 10.3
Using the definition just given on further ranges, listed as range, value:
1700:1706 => 7.82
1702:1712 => 8.61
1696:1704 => 7.91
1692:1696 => 8.34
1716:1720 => 10.7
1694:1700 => 8.23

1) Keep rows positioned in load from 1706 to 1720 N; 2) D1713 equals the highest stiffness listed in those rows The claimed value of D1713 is 10.7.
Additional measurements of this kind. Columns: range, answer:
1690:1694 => 8.425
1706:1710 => 9.022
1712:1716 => 10.26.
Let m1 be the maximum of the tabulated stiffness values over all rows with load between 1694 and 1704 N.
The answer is 8.366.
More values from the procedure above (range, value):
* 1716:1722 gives 11.36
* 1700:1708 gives 8.819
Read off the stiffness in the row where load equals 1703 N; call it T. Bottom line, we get 7.555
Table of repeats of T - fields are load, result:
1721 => 11.36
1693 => 8.311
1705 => 8.148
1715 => 10.21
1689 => 9.118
